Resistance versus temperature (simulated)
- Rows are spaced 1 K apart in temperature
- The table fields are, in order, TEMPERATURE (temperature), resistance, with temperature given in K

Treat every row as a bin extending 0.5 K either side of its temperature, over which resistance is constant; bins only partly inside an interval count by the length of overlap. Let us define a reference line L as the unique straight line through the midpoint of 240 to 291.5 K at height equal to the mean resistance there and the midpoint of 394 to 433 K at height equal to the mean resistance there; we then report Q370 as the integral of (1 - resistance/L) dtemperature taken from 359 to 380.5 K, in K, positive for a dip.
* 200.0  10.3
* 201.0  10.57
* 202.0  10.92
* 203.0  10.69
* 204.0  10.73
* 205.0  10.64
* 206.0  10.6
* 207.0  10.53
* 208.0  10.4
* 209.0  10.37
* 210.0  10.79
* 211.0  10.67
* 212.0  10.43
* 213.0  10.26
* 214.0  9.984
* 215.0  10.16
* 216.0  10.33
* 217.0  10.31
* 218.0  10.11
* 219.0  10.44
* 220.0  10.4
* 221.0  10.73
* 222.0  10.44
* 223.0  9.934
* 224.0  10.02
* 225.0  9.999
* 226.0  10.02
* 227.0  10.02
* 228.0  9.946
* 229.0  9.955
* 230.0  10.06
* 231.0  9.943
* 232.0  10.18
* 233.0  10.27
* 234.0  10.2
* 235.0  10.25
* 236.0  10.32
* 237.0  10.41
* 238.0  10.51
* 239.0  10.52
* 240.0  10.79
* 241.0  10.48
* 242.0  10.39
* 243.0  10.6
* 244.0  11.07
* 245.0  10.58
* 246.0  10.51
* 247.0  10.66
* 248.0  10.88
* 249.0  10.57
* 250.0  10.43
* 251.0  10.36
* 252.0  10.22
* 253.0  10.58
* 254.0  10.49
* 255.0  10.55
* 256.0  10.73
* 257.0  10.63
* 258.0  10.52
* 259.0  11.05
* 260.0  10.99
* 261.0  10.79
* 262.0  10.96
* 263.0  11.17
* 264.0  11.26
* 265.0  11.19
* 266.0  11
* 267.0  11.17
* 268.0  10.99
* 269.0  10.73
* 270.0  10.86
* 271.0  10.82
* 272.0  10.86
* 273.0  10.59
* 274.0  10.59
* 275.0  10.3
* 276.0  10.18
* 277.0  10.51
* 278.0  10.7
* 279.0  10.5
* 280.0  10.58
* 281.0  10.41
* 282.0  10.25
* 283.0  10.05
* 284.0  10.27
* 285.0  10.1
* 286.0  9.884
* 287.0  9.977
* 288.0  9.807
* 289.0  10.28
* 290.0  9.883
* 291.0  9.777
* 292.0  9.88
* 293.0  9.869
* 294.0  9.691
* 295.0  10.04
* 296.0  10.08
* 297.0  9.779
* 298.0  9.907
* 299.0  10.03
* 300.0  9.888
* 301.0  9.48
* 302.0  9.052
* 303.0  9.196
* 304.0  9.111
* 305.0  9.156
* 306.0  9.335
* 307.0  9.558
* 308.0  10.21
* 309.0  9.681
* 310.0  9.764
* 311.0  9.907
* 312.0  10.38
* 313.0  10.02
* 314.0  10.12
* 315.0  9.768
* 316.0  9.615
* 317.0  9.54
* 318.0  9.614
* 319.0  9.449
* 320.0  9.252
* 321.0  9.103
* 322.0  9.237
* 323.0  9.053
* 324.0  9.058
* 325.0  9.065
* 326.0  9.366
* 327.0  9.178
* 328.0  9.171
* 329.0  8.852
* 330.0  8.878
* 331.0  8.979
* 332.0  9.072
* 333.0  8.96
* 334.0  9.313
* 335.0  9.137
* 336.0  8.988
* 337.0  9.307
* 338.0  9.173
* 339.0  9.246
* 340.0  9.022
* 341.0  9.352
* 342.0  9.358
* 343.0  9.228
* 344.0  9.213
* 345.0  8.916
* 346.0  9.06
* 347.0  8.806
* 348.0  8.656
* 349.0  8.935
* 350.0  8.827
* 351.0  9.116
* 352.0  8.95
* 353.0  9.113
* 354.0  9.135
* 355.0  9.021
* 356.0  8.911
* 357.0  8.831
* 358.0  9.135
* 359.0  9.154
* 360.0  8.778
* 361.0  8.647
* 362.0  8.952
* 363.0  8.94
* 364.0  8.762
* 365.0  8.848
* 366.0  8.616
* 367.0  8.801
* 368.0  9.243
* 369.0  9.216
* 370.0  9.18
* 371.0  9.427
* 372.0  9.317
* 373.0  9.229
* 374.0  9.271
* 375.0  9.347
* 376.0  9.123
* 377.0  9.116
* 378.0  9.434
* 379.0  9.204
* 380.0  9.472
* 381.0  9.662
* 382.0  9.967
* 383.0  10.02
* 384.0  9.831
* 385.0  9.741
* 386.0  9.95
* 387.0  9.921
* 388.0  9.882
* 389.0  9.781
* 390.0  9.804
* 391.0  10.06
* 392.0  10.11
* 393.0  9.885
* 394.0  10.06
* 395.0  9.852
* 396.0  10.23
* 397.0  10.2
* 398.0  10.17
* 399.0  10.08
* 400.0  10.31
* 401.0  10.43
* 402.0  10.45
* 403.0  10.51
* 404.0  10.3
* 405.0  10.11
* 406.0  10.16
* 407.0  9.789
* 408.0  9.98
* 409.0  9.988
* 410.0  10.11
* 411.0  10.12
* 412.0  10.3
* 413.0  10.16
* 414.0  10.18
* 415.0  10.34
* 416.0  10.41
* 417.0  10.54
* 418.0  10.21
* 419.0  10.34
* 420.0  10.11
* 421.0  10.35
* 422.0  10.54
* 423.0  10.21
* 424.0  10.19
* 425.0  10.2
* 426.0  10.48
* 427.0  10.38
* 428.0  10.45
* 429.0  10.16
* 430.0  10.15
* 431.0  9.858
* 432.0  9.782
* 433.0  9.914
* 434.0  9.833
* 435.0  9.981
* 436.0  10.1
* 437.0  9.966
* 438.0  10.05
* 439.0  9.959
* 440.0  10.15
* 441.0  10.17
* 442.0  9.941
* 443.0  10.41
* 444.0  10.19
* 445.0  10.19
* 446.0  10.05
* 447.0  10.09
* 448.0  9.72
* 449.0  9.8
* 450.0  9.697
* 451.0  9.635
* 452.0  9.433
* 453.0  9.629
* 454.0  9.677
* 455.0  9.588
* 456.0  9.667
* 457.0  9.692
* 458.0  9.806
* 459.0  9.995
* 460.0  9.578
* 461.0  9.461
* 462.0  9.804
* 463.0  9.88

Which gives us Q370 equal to 2.54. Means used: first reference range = 10.6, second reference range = 10.2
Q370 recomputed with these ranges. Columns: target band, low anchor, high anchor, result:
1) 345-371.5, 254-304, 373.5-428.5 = 3.1 K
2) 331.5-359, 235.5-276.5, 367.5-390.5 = 2.2 K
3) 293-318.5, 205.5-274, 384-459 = 1.6 K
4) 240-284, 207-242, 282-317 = -2.7 K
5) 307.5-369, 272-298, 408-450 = 5.8 K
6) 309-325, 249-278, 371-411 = 1.2 K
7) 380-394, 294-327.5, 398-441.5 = 0.2 K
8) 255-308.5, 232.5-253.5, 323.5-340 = -2.0 K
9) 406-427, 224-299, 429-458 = -0.5 K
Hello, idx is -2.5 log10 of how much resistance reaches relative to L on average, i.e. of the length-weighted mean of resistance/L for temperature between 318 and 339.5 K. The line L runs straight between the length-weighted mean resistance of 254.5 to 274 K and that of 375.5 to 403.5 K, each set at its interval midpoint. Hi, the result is 0.14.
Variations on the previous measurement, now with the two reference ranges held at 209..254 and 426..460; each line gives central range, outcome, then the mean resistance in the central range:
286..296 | 0.03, 9.92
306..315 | 0.03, 9.91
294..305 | 0.06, 9.64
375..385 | 0.06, 9.54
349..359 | 0.13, 9.01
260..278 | -0.06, 10.8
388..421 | -0.01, 10.2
